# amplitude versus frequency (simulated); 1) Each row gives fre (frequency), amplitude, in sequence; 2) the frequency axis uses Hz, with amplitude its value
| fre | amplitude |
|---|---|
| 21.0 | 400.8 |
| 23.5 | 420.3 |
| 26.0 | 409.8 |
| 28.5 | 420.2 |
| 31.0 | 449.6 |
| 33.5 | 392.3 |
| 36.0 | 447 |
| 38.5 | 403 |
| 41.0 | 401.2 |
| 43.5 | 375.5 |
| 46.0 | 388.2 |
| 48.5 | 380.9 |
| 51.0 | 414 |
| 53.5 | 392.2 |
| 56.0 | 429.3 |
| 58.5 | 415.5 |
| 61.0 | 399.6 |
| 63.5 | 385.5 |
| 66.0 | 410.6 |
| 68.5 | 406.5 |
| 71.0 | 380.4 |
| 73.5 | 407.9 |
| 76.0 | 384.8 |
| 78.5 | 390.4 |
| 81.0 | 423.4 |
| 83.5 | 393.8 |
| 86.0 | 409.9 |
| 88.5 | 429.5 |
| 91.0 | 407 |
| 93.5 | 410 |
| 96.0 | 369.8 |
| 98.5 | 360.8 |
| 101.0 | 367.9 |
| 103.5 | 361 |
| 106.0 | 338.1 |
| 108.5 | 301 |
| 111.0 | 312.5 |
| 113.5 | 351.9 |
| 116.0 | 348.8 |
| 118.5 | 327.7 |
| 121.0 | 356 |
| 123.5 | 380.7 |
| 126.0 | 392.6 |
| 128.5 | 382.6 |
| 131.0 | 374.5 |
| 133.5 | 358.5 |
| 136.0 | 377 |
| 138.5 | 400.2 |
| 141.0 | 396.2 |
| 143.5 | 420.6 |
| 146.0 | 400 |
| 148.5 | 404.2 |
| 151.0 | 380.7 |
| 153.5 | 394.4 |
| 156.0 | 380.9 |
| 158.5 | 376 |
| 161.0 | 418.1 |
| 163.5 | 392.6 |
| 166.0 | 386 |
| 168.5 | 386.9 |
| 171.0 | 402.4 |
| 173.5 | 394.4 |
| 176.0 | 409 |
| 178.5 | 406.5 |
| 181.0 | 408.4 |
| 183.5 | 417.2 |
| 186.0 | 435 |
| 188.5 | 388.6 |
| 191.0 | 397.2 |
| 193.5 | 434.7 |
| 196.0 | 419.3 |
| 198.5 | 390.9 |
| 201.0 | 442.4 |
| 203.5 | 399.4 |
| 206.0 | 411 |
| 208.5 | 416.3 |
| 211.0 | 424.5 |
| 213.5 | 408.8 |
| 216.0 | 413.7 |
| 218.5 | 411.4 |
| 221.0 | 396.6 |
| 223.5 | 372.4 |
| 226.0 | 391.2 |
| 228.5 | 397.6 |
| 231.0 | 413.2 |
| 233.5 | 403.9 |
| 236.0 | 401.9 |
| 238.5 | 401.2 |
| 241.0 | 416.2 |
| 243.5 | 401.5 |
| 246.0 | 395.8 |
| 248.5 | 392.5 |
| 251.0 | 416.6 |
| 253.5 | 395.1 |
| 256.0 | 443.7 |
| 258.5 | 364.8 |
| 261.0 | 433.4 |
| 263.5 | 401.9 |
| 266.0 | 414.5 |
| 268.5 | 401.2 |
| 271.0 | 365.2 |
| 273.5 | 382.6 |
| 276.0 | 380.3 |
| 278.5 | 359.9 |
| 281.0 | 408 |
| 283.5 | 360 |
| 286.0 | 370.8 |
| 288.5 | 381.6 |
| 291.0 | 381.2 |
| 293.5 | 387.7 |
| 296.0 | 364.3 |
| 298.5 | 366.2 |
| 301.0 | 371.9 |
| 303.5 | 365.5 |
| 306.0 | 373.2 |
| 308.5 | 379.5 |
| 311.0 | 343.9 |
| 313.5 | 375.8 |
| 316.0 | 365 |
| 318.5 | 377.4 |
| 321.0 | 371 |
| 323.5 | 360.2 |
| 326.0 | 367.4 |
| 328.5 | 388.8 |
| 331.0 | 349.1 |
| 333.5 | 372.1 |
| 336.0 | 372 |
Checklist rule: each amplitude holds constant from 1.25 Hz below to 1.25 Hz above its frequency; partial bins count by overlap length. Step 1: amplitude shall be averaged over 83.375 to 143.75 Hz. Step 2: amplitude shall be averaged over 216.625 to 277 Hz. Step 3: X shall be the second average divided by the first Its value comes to 1.08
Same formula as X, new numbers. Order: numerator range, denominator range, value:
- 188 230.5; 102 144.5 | 1.12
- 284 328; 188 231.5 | 0.91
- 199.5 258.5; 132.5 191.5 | 1.02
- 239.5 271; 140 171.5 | 1.02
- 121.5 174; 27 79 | 0.97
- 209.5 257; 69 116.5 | 1.07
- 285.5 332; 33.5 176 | 0.96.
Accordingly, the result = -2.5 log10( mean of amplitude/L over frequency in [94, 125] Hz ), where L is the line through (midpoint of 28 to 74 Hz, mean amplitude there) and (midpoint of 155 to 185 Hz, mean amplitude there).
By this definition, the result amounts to 0.15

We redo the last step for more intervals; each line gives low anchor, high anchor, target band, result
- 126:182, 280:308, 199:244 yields -0.06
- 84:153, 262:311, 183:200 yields -0.10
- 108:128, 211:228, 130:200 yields -0.07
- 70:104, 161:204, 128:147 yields 0.03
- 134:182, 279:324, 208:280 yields -0.05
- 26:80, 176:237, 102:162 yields 0.10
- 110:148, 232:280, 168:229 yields -0.06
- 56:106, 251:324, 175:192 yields -0.06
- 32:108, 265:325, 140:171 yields -0.02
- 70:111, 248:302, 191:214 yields -0.08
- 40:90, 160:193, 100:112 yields 0.20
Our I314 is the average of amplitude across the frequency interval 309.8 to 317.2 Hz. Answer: 362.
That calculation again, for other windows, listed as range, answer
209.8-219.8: 414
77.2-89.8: 409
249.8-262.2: 411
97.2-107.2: 357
